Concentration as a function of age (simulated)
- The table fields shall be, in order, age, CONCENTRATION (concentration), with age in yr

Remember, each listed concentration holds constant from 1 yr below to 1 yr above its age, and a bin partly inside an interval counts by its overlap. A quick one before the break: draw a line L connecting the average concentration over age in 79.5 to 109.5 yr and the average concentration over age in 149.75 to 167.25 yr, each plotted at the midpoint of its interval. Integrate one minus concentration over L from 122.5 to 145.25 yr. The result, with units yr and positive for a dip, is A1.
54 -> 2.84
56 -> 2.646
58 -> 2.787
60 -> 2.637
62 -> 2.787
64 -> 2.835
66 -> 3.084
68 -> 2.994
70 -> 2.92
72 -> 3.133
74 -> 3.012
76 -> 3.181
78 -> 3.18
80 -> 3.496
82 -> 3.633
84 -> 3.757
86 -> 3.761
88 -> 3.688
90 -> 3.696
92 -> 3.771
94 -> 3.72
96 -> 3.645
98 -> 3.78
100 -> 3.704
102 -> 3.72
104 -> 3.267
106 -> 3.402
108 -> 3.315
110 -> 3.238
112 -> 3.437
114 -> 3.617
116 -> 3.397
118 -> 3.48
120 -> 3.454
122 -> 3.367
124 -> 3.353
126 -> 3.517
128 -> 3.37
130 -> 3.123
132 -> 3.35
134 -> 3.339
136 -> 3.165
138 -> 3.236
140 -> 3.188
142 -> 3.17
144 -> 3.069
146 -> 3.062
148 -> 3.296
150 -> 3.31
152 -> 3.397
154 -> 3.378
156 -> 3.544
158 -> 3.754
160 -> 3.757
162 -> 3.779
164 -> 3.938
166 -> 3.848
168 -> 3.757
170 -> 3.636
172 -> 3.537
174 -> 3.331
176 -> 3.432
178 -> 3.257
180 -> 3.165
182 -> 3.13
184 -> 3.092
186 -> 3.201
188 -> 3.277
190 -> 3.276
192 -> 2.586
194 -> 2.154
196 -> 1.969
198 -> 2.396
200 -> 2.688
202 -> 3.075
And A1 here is 2.4 yr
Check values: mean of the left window 3.62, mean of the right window 3.65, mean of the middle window 3.26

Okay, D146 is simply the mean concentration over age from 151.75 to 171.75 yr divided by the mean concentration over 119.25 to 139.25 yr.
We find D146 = 1.1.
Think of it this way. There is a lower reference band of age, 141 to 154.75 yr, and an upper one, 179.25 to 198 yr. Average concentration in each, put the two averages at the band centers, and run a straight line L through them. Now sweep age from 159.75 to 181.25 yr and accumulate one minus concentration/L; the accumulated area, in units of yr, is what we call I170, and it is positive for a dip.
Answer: -3.93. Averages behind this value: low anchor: 3.24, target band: 3.57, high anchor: 2.84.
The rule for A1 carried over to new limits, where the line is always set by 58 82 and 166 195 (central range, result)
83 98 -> -3.2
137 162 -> -1.5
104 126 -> -2.0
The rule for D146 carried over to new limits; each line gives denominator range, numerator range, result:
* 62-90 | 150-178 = 1.10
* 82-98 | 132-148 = 0.86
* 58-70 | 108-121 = 1.20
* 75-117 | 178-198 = 0.81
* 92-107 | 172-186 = 0.90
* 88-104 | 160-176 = 1.00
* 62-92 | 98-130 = 1.04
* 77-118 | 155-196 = 0.94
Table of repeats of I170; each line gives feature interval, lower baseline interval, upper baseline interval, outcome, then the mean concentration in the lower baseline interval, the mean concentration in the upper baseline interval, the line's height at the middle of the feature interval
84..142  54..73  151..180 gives -4.8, 2.87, 3.58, 3.21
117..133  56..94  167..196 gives -0.9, 3.24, 3.16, 3.2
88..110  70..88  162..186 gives -1.2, 3.38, 3.47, 3.4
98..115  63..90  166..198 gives -1.2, 3.3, 3.12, 3.25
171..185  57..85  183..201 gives -2.5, 3.1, 2.74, 2.78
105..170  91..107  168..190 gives 1.0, 3.63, 3.32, 3.48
